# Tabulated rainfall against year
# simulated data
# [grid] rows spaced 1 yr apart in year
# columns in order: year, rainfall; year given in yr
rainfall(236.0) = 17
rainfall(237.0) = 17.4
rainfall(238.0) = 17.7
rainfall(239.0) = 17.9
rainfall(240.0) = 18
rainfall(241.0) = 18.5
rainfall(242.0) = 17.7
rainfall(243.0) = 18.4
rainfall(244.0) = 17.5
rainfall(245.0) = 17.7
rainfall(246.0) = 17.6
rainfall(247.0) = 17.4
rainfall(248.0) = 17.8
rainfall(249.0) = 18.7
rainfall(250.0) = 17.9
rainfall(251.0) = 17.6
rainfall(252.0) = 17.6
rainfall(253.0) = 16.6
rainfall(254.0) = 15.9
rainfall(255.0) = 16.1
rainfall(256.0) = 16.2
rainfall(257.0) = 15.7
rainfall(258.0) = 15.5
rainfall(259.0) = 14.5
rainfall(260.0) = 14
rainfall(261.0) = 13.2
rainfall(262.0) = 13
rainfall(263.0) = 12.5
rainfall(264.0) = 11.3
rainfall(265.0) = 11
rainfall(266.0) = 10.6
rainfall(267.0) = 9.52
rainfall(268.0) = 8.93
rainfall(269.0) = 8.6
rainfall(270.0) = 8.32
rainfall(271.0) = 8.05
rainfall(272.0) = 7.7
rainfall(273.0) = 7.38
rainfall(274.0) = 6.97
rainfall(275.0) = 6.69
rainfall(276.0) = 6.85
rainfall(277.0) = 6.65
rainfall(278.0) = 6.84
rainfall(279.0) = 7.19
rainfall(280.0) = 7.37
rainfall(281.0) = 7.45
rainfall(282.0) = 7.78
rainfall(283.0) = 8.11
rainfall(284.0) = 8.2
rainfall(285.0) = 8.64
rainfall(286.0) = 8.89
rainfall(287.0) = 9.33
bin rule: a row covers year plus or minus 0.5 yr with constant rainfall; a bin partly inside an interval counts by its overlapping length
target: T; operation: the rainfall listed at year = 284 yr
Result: 8.2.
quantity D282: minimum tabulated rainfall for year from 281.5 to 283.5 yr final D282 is 7.78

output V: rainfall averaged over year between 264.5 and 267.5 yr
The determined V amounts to 10.4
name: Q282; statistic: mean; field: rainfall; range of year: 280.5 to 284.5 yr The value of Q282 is 7.88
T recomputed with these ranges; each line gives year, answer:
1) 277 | 6.65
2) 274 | 6.97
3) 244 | 17.5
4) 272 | 7.7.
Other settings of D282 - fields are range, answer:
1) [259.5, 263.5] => 12.5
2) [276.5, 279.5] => 6.65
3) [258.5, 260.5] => 14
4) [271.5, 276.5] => 6.69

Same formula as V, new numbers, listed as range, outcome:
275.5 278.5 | 6.78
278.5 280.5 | 7.28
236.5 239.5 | 17.7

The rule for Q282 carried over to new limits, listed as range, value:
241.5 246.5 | 17.8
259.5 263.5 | 13.2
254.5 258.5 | 15.9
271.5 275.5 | 7.19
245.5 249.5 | 17.9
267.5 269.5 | 8.77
